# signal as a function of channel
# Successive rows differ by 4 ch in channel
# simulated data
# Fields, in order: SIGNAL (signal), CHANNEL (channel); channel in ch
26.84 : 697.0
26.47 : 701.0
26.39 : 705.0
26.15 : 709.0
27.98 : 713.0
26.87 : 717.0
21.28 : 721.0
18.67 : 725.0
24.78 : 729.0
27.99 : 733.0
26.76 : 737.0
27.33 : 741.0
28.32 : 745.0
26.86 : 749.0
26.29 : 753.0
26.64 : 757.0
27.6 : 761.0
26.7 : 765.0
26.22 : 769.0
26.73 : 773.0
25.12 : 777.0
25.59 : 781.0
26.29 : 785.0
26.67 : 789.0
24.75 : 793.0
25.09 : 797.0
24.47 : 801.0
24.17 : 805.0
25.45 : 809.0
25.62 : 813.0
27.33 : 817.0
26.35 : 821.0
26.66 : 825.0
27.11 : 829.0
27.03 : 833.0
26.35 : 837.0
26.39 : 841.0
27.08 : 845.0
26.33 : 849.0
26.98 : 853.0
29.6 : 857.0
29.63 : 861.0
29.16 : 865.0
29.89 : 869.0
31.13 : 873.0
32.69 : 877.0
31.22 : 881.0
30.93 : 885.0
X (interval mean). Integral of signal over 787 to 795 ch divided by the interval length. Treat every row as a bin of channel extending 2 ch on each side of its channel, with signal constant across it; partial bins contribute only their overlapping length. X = 25.7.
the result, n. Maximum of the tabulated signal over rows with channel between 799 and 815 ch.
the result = 25.62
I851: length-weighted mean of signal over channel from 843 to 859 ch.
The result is 27.5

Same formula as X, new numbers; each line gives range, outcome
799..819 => 25.4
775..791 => 25.9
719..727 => 20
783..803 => 25.5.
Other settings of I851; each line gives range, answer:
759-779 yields 26.5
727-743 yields 26.7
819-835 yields 26.8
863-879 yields 30.7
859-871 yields 29.6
